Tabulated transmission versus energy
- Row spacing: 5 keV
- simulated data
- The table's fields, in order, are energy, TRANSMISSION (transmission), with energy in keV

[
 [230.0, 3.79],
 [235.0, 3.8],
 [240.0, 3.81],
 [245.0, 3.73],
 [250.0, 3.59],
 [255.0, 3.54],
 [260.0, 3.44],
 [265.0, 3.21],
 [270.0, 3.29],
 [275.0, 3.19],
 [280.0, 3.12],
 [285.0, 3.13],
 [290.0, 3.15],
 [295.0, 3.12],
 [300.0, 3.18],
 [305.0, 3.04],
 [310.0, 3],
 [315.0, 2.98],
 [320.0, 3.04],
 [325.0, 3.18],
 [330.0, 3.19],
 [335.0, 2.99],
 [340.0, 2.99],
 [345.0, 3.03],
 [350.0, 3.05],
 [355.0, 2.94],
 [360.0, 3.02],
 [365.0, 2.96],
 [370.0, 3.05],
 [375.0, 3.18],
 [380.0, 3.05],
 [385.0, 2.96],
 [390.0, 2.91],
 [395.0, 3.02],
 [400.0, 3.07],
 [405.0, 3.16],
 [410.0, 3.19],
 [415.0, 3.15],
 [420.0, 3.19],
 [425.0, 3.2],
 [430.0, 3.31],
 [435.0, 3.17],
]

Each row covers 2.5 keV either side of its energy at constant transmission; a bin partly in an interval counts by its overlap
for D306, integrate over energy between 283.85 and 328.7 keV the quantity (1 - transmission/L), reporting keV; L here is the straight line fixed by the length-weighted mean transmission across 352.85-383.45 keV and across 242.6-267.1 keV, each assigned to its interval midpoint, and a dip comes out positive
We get 2.7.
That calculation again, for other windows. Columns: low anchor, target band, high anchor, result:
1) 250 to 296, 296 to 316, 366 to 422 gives 1.0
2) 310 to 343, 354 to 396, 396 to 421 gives 1.3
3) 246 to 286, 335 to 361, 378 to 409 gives 1.2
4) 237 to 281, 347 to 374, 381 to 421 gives 1.4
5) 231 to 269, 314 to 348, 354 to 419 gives 2.2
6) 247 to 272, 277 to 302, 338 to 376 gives 1.2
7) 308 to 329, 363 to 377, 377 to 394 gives -0.3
